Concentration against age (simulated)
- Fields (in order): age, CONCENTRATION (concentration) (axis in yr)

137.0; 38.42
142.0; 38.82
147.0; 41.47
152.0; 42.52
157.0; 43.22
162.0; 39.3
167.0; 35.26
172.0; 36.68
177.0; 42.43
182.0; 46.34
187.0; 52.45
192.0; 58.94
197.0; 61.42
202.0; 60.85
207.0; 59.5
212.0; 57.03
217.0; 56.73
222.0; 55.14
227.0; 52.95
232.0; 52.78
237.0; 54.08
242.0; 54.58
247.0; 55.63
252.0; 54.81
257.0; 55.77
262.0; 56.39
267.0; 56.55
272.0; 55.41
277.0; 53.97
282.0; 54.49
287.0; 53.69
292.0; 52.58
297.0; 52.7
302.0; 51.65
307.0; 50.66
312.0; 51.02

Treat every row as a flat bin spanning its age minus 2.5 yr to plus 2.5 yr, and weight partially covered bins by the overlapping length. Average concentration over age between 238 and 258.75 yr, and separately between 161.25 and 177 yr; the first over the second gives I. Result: 1.46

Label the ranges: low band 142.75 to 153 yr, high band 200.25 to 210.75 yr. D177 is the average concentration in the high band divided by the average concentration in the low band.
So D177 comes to 1.4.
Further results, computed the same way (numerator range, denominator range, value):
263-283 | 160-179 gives 1.44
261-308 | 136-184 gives 1.33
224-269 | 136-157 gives 1.34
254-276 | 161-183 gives 1.41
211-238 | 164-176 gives 1.48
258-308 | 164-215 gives 1.06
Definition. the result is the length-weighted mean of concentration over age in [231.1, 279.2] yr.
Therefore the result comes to 55.1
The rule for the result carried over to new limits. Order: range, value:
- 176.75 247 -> 55.1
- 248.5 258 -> 55.2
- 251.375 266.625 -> 55.9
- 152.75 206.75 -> 48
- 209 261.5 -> 55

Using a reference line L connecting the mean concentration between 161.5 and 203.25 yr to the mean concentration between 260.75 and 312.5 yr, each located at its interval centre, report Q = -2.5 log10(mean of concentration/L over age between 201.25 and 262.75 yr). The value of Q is -0.101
